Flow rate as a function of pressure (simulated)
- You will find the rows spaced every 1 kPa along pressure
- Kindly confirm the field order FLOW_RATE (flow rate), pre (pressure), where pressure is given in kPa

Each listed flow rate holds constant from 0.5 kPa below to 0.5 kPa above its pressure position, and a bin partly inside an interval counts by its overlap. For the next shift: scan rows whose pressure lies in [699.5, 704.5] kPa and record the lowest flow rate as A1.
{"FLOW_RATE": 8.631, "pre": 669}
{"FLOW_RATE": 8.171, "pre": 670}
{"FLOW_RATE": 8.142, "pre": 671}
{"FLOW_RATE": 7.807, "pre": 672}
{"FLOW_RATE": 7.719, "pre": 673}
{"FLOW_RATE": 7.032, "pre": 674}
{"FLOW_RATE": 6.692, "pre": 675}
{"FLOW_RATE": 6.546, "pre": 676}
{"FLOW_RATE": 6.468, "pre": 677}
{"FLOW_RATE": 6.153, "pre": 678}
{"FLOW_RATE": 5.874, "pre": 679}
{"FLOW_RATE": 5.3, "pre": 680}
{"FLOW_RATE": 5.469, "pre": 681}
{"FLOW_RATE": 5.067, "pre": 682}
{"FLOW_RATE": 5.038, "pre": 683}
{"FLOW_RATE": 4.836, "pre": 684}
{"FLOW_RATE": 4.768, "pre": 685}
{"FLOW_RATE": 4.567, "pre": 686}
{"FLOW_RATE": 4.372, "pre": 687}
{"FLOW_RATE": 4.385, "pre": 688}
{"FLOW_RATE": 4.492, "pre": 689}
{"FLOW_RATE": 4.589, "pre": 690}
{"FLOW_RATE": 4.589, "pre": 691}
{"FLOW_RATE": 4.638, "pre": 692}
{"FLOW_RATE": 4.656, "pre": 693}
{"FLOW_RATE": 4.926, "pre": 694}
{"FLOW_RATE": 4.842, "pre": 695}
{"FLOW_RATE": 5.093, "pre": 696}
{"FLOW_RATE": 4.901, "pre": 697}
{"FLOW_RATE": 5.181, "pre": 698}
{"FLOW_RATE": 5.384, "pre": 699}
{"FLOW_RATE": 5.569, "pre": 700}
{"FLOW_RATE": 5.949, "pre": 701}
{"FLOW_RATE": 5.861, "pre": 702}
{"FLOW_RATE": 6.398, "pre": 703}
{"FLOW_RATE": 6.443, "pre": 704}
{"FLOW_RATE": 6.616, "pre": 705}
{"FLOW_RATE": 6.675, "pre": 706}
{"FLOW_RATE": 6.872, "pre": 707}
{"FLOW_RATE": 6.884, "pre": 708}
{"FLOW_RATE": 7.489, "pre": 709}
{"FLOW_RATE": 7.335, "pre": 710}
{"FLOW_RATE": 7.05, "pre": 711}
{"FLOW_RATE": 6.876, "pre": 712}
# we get 5.569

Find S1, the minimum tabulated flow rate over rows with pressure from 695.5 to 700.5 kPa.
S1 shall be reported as 4.901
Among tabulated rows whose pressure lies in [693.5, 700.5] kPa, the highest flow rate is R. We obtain 5.569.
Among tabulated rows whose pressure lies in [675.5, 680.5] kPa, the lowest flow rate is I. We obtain 5.3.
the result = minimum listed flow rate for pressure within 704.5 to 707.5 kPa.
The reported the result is 6.616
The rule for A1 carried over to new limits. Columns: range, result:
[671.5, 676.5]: 6.546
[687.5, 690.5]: 4.385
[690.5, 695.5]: 4.589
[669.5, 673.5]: 7.719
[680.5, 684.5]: 4.836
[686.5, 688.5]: 4.372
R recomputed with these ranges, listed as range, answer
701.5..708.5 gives 6.884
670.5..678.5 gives 8.142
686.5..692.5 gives 4.638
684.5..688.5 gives 4.768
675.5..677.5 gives 6.546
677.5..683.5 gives 6.153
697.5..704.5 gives 6.443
